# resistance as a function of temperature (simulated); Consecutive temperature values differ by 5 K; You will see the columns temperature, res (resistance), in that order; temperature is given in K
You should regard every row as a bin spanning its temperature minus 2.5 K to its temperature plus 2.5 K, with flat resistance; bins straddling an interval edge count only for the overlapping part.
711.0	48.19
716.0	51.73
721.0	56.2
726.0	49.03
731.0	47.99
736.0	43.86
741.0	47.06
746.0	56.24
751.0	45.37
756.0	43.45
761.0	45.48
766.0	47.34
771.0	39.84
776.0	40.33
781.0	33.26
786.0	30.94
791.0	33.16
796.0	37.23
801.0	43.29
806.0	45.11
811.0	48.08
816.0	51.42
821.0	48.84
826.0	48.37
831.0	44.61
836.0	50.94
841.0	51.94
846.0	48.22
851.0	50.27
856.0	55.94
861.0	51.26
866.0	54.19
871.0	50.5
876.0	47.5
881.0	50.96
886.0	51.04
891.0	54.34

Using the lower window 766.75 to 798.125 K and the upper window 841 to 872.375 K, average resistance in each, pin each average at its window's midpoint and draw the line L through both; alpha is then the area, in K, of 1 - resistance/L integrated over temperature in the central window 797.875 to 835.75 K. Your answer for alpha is -3.2 K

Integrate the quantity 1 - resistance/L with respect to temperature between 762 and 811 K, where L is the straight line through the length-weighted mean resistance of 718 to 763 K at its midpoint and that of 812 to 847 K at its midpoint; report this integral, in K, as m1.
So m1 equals 9.2 K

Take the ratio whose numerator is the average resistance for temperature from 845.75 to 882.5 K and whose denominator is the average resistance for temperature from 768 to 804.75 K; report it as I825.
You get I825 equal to 1.4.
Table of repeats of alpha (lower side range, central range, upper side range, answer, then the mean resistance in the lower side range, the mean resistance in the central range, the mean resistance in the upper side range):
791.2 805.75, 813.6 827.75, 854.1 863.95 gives -1.49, 39.9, 49.6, 53.5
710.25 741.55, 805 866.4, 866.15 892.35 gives 0.77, 49.3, 49.9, 51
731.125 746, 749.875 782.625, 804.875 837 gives 3.83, 47.7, 42.3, 48.2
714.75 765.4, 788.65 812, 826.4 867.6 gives 4.12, 48.5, 41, 50.7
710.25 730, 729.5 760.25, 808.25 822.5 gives 2.19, 51.3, 47.2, 49.4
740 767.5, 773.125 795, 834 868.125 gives 6.33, 47.5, 34.7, 51.8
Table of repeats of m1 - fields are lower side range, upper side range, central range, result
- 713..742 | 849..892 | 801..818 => 1.12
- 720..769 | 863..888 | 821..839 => 0.58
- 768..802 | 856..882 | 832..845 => -1.19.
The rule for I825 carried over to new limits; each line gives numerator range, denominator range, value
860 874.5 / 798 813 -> 1.15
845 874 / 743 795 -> 1.25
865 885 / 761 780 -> 1.20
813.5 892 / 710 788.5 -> 1.12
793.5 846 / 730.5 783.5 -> 1.06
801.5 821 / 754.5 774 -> 1.09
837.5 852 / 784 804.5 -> 1.37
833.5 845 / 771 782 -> 1.34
